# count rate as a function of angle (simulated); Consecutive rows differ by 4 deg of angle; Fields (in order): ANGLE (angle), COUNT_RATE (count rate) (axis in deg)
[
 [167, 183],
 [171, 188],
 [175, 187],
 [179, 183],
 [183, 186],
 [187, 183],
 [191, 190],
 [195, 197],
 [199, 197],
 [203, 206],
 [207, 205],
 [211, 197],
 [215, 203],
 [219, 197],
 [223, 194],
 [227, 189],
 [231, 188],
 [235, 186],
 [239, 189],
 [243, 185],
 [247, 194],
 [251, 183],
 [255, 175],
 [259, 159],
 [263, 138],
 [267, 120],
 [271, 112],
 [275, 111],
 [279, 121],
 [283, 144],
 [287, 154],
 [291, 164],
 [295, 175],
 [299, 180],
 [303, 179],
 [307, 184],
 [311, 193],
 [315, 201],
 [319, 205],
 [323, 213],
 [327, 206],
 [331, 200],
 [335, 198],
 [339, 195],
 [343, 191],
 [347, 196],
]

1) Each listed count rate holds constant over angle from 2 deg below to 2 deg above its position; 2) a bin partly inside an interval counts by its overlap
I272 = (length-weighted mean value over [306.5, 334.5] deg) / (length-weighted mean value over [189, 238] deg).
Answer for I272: 1.03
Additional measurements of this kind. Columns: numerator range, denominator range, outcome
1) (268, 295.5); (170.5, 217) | 0.71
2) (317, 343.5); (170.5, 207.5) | 1.05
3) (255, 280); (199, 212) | 0.65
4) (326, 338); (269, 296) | 1.44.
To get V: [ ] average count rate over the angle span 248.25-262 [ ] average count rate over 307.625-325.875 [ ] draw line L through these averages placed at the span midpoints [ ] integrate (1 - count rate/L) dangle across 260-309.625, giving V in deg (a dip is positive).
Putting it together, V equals 9.9 deg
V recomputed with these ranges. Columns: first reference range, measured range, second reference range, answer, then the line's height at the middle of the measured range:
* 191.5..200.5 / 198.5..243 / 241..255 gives -0.94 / 191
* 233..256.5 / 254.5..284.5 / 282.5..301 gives 7.22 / 175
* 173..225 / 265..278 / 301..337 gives 5.39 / 196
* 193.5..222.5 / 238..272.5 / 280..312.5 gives 4.26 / 184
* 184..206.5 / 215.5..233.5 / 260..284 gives -2.62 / 168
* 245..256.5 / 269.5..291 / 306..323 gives 6.64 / 191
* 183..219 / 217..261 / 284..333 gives 1.79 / 193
